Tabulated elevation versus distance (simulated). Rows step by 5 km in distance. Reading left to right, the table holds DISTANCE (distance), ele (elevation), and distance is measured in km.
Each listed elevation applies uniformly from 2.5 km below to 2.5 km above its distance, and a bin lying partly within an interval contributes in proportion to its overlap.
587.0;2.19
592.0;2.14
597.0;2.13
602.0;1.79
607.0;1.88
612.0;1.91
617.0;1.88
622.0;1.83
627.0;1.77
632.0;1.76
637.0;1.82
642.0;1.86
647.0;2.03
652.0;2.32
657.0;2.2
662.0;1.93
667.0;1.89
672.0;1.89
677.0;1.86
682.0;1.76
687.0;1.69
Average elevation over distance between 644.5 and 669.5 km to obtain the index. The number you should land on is 2.07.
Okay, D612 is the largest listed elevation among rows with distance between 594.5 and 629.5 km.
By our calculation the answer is 2.13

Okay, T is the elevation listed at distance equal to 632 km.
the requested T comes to 1.76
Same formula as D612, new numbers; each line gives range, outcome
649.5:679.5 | 2.32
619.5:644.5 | 1.86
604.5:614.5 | 1.91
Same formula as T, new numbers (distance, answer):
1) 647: 2.03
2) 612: 1.91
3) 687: 1.69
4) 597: 2.13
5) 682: 1.76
